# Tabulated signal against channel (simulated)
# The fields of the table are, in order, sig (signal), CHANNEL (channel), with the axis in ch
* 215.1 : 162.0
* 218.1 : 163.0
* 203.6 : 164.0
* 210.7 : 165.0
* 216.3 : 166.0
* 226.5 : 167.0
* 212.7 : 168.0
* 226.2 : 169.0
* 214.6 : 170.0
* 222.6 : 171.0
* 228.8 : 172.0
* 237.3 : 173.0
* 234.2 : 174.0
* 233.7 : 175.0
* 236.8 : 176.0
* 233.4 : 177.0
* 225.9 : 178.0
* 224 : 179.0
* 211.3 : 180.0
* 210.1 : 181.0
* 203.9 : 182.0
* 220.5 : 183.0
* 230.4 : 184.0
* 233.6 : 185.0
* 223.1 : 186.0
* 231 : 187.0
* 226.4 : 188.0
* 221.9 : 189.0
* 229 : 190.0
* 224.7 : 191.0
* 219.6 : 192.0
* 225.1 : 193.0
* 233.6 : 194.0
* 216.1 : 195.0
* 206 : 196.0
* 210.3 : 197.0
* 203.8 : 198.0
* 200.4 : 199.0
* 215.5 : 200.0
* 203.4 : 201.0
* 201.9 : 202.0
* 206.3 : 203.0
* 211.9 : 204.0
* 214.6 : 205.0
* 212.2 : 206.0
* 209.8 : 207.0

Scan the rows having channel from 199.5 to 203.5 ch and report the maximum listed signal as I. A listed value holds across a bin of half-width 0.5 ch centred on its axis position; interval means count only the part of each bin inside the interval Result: 215.5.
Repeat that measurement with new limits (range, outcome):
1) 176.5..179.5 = 233.4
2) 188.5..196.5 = 233.6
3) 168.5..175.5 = 237.3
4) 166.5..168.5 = 226.5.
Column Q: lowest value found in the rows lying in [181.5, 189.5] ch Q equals 203.9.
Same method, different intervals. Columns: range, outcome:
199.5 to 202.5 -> 201.9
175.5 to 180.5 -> 211.3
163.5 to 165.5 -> 203.6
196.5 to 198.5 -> 203.8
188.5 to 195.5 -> 216.1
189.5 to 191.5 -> 224.7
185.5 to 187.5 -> 223.1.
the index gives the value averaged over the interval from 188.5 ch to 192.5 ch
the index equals 224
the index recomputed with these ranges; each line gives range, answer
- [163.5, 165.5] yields 207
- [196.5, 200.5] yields 208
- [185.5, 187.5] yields 227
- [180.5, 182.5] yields 207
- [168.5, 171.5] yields 221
